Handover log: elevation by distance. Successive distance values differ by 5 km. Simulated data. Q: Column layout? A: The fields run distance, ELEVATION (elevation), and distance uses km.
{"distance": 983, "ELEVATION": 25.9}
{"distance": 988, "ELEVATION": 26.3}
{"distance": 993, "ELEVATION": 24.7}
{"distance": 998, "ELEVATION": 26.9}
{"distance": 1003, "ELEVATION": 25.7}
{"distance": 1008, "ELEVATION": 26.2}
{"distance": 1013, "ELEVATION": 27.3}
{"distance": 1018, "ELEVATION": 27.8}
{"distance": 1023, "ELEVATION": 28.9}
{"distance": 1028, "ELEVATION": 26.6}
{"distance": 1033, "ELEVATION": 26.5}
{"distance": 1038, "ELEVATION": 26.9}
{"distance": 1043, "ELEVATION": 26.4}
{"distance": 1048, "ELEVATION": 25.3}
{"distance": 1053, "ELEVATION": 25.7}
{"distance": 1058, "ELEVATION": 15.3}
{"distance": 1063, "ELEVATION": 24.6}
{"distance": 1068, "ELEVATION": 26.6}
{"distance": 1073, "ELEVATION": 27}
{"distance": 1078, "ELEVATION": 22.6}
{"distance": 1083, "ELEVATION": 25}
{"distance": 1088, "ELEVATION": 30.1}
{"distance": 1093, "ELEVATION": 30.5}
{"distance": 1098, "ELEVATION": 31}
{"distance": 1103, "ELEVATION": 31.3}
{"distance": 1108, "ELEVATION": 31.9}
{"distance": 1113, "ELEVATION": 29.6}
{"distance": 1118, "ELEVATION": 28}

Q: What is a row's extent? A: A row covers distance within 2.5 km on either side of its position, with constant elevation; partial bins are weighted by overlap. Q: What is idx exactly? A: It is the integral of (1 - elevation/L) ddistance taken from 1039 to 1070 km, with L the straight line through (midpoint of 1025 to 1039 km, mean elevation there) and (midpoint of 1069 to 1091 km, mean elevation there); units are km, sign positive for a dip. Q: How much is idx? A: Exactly 2.9 km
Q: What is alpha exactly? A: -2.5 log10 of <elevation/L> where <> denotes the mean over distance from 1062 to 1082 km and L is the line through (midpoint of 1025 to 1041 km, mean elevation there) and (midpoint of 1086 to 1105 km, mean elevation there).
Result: 0.16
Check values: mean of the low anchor 26.7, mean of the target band 25.2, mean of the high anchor 30.7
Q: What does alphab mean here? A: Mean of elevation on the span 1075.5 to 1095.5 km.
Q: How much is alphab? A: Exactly 27.1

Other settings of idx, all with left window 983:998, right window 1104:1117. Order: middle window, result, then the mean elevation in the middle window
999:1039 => -0.11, 27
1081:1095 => 0.49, 28.6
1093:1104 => -0.35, 31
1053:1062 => 2.75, 19.7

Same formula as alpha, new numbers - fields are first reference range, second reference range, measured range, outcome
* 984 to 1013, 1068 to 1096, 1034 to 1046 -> 0.000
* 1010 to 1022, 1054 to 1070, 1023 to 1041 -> -0.047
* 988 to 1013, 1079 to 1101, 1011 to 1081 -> 0.076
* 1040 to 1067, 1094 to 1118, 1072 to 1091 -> 0.048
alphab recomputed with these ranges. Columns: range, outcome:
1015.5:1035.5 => 27.4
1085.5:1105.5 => 30.7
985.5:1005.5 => 25.9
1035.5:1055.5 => 26.1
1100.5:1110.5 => 31.6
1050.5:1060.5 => 20.5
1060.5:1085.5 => 25.2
